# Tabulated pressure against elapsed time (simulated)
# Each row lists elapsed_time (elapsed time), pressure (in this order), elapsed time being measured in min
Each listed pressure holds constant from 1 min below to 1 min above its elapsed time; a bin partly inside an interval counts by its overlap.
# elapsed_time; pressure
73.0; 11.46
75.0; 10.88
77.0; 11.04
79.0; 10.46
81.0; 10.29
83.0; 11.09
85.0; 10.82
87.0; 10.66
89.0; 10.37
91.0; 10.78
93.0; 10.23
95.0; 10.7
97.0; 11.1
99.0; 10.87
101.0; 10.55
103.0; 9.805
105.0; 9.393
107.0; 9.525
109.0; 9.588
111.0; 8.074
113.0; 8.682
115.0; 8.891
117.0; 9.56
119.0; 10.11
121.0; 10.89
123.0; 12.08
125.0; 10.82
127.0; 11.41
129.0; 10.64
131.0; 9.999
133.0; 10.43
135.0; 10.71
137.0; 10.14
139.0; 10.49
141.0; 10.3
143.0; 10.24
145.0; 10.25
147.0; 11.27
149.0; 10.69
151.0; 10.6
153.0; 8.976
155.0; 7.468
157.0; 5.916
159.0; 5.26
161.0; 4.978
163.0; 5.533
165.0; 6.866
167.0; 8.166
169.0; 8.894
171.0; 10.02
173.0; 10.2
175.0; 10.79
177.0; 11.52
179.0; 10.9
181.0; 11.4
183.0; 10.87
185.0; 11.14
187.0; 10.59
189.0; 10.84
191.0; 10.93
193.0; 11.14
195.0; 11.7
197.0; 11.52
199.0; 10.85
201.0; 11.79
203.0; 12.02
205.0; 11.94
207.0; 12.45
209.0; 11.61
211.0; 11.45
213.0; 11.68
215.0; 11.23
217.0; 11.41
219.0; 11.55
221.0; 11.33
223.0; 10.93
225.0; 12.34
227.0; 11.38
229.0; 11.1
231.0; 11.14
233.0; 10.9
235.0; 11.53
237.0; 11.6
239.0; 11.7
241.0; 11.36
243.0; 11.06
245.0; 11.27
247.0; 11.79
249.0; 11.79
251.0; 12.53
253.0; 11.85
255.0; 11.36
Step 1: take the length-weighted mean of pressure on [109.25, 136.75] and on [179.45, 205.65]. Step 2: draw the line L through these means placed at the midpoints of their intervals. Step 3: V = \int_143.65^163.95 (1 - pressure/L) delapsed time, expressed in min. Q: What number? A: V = 4.8 min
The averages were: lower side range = 10.2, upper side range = 11.3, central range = 8.14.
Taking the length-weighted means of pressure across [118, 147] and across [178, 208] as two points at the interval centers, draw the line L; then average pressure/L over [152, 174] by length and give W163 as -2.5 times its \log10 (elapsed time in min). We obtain 0.42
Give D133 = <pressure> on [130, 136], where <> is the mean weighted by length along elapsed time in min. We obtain 10.4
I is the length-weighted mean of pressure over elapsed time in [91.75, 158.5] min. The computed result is 9.98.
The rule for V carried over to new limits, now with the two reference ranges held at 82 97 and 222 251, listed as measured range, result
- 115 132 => 0.45 min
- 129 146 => 0.94 min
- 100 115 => 2.01 min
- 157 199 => 5.88 min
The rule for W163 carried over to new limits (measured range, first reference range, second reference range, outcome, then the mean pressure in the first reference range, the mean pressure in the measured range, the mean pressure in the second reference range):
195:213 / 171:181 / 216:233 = -0.05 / 10.8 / 11.7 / 11.4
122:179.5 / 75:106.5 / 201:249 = 0.16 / 10.5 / 9.49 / 11.5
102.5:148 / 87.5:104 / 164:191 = 0.03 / 10.6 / 10.1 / 10.2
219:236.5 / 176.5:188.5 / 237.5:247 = 0.00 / 11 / 11.4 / 11.4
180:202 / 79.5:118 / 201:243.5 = 0.00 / 10.1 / 11.2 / 11.5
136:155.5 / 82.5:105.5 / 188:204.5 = 0.09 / 10.5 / 10.1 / 11.4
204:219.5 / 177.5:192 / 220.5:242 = -0.04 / 11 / 11.7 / 11.4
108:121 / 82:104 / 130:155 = 0.13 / 10.6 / 9.28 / 10.2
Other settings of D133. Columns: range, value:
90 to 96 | 10.6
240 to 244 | 11.2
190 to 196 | 11.3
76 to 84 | 10.7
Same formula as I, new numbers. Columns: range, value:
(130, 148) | 10.4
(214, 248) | 11.4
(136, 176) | 8.85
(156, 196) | 9.38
